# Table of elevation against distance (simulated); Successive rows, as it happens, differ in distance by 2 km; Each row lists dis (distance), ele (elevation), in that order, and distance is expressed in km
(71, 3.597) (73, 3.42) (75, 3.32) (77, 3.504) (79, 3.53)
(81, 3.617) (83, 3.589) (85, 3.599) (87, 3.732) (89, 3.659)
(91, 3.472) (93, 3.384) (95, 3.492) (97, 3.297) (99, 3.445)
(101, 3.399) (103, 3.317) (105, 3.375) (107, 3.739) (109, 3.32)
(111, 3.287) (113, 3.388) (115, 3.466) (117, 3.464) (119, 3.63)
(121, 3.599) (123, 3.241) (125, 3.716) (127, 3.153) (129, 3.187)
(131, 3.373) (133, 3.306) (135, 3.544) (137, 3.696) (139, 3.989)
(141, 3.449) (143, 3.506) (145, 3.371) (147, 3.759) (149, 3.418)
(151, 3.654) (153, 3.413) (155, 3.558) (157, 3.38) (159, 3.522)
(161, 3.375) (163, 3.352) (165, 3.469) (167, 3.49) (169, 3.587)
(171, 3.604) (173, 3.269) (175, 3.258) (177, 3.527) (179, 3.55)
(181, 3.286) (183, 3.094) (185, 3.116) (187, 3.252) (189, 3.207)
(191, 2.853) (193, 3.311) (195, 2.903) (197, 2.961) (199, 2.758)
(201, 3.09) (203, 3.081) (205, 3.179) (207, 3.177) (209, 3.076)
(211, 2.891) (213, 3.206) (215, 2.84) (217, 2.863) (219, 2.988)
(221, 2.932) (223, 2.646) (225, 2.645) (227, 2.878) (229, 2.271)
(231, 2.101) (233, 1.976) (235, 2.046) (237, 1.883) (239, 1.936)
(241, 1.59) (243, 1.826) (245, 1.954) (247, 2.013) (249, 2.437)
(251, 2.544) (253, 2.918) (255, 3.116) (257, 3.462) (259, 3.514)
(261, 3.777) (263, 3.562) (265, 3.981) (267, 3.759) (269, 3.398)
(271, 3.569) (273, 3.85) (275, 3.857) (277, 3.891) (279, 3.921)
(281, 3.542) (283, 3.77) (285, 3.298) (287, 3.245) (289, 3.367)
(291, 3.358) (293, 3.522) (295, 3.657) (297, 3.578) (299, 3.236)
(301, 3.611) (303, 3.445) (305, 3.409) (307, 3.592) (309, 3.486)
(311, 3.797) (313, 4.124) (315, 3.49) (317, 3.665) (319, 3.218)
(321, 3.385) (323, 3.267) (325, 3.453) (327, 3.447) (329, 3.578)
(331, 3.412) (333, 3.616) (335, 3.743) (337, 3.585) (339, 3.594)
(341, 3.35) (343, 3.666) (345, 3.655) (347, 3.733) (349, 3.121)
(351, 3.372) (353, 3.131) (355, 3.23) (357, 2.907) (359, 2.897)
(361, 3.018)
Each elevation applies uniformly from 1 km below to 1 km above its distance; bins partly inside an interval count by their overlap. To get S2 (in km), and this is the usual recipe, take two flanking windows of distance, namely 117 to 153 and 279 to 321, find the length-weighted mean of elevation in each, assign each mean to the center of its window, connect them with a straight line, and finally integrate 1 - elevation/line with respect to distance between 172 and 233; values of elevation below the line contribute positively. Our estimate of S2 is 9.1 km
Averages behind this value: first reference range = 3.5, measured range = 2.99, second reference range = 3.53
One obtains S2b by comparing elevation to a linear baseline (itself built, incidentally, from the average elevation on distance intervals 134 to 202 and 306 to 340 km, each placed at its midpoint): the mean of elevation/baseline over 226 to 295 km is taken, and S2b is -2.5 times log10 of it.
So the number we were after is 0.16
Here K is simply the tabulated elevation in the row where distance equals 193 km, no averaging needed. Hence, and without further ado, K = 3.311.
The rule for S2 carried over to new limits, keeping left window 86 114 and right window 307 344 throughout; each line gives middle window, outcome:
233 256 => 8.6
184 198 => 1.6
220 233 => 3.6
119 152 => -0.3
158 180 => 0.2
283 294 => 0.4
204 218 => 1.9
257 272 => -0.5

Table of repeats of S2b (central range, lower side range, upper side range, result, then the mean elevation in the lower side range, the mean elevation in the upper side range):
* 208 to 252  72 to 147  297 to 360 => 0.38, 3.48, 3.46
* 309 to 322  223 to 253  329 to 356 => -0.15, 2.19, 3.48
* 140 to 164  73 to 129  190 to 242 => -0.12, 3.47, 2.7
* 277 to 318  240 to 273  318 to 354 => -0.11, 2.99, 3.46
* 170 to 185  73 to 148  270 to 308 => 0.05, 3.48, 3.56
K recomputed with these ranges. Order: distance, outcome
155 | 3.558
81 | 3.617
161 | 3.375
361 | 3.018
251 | 2.544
